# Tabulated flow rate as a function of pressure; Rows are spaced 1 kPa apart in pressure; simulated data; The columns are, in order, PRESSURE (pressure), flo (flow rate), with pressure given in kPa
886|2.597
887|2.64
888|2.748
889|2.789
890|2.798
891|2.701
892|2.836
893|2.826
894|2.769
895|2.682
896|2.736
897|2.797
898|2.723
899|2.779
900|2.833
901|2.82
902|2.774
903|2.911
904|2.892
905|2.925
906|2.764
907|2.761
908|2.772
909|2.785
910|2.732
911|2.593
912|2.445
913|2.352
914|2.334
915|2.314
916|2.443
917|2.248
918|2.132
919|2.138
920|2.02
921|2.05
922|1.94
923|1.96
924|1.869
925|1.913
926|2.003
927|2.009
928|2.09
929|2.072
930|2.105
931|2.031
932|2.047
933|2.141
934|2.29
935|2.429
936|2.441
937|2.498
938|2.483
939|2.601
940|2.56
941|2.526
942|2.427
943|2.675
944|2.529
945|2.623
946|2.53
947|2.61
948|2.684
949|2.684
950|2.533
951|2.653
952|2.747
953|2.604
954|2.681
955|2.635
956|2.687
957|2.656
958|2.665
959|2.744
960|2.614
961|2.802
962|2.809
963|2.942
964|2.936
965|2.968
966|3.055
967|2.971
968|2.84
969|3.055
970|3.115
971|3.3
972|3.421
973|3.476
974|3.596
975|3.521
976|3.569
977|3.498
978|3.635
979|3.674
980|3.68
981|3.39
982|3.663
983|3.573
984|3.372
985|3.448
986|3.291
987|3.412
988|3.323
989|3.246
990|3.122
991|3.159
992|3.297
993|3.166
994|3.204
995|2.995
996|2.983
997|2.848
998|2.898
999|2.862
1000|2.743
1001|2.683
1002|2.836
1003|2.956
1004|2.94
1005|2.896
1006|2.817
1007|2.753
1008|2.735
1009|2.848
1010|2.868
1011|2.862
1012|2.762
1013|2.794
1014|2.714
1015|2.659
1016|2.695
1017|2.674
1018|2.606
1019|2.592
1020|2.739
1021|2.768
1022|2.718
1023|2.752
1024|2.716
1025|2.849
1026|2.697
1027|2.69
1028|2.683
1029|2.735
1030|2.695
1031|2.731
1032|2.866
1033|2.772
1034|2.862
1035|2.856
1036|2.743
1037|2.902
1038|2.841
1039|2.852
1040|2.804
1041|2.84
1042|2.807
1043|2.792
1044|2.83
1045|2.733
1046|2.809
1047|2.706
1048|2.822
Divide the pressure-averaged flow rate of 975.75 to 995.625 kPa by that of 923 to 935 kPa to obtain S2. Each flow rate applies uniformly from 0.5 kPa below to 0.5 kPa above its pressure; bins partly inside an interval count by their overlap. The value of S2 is 1.6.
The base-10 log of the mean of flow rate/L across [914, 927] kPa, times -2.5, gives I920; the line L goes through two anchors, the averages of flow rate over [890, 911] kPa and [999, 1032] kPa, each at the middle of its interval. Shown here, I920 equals 0.31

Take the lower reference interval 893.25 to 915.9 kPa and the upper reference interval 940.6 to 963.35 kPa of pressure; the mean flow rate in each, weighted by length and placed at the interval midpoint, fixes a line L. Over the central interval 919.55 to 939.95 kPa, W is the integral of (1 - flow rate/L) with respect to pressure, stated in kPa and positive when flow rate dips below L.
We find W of 3.9 kPa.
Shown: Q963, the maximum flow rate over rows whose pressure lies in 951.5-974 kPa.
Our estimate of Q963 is 3.596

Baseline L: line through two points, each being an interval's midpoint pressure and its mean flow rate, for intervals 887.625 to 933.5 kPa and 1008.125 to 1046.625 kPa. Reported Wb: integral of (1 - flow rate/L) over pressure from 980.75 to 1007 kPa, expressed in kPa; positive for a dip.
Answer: -4.2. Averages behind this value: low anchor 2.46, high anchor 2.77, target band 3.11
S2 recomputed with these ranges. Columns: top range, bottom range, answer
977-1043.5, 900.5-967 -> 1.18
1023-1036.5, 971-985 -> 0.78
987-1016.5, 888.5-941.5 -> 1.19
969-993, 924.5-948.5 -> 1.45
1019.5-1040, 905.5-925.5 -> 1.19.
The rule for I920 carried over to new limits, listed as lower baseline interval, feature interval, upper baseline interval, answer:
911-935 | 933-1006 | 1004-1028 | -0.20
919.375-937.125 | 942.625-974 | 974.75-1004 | -0.07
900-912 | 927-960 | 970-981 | 0.27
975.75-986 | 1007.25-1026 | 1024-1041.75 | 0.11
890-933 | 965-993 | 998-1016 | -0.23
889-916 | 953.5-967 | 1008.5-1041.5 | -0.02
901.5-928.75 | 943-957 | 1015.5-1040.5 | -0.06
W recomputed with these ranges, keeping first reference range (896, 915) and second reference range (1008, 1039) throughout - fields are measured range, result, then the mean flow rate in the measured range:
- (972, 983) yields -3.3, 3.56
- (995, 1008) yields -0.5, 2.85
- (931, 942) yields 1.4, 2.39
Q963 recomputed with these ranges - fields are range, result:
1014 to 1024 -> 2.768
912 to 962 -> 2.809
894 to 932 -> 2.925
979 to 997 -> 3.68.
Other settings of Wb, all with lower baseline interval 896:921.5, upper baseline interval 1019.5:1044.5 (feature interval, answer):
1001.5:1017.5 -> -0.3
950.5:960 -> -0.1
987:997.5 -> -1.7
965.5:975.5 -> -2.1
